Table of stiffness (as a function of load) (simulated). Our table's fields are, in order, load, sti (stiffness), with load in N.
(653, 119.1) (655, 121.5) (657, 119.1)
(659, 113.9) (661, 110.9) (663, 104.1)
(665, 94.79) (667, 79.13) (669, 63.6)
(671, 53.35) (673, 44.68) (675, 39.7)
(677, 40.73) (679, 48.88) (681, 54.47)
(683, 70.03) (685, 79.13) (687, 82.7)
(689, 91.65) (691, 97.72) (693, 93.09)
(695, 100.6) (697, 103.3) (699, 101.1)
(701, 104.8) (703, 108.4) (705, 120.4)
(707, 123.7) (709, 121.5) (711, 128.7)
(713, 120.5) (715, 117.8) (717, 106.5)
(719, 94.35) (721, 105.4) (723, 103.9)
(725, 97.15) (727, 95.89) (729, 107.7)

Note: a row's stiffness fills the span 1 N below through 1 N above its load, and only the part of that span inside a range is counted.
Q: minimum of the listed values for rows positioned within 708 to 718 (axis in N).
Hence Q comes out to 106.5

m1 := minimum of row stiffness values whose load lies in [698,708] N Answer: 101.1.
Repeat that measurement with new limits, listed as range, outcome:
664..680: 39.7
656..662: 110.9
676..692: 40.73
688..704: 91.65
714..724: 94.35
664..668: 79.13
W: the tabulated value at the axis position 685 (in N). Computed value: 79.13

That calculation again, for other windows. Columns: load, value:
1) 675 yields 39.7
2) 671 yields 53.35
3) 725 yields 97.15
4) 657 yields 119.1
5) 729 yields 107.7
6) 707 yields 123.7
